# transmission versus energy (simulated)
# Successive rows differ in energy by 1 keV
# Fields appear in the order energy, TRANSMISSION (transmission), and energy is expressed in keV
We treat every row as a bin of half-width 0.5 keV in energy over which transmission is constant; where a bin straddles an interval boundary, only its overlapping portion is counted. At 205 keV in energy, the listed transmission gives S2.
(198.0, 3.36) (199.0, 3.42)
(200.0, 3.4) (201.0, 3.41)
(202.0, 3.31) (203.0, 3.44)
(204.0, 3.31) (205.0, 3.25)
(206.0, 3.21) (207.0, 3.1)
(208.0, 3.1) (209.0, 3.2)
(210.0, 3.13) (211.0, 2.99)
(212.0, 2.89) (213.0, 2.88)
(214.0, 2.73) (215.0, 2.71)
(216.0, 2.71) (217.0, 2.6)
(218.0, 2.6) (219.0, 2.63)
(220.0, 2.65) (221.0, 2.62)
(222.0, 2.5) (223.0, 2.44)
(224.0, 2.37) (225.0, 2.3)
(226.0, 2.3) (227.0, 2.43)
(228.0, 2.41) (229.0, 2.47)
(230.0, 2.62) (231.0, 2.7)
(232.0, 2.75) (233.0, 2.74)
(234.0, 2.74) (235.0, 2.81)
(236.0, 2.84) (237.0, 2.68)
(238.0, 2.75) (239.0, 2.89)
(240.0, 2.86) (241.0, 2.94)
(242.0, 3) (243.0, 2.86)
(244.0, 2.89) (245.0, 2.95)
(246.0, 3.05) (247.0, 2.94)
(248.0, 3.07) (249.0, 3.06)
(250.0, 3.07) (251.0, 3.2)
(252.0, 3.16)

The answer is 3.25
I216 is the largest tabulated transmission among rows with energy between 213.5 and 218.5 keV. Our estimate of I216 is 2.73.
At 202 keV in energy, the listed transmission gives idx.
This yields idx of 3.31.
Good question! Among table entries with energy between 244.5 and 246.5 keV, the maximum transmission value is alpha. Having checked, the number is 3.05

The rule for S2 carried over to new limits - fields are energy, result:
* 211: 2.99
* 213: 2.88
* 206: 3.21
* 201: 3.41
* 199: 3.42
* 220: 2.65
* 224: 2.37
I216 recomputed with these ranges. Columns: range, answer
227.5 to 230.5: 2.62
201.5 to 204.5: 3.44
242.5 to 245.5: 2.95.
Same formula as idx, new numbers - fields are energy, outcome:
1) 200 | 3.4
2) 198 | 3.36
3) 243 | 2.86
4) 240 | 2.86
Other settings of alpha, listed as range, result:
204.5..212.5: 3.25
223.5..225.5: 2.37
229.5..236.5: 2.84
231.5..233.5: 2.75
